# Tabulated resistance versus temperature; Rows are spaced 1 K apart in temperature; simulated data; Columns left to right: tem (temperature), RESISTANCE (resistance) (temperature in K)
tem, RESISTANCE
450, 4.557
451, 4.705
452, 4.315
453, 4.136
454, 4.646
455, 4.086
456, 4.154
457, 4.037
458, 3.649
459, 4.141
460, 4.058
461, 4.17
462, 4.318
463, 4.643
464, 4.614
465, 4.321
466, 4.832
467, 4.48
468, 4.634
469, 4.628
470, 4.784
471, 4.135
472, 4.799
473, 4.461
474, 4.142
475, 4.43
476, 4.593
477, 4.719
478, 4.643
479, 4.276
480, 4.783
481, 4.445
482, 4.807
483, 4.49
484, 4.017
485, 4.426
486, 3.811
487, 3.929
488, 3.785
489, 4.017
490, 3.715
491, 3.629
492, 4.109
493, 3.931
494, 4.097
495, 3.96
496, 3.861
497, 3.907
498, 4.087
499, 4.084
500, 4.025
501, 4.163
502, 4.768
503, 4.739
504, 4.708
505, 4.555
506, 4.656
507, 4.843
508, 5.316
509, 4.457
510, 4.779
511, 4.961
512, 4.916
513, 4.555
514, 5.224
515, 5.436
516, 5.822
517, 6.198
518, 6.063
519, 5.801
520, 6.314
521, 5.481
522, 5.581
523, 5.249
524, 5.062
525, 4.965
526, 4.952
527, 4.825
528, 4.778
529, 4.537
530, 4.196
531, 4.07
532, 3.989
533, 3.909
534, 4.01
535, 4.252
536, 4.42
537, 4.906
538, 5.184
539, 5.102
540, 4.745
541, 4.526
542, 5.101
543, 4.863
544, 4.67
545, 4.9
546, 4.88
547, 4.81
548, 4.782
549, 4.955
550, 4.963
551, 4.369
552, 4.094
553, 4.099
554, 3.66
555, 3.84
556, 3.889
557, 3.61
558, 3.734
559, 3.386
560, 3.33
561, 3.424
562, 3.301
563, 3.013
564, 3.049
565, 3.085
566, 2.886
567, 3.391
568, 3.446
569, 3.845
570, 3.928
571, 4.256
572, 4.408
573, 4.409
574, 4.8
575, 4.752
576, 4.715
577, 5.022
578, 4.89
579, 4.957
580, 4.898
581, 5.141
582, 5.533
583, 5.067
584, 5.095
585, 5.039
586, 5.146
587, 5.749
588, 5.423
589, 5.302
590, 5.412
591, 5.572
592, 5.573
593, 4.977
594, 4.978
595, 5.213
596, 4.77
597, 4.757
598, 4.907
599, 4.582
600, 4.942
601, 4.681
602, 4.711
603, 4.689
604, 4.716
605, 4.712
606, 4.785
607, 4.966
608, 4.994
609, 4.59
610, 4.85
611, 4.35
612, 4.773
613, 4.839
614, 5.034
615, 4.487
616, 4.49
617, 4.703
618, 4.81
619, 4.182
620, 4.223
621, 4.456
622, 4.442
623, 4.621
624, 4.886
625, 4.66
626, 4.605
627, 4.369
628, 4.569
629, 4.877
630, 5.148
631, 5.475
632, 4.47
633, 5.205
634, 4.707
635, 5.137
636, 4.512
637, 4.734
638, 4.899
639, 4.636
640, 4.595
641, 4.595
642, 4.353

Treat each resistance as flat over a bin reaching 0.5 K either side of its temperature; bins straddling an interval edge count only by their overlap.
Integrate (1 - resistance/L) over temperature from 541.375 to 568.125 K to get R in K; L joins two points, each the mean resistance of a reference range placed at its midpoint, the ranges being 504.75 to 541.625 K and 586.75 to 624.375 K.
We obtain 5.0 K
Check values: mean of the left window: 4.94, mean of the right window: 4.84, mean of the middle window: 3.99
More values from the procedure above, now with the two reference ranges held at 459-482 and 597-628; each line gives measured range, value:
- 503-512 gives -0.5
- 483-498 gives 1.8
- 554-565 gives 2.8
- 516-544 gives -2.3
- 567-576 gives 0.8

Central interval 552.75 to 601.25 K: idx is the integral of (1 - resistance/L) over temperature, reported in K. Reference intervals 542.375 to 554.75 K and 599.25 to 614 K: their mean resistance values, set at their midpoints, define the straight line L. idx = 2.4 K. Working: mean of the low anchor 4.58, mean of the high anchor 4.76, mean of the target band 4.45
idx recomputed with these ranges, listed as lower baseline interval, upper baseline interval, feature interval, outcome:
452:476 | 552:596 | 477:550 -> -4.5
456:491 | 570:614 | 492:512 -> 0.2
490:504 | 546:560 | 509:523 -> -4.4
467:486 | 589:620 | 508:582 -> 2.0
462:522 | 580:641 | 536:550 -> -0.5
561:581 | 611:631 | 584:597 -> -2.9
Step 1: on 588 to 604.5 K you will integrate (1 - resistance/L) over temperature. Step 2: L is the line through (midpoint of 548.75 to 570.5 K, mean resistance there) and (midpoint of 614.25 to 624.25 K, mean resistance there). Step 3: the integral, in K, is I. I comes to -3.1 K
